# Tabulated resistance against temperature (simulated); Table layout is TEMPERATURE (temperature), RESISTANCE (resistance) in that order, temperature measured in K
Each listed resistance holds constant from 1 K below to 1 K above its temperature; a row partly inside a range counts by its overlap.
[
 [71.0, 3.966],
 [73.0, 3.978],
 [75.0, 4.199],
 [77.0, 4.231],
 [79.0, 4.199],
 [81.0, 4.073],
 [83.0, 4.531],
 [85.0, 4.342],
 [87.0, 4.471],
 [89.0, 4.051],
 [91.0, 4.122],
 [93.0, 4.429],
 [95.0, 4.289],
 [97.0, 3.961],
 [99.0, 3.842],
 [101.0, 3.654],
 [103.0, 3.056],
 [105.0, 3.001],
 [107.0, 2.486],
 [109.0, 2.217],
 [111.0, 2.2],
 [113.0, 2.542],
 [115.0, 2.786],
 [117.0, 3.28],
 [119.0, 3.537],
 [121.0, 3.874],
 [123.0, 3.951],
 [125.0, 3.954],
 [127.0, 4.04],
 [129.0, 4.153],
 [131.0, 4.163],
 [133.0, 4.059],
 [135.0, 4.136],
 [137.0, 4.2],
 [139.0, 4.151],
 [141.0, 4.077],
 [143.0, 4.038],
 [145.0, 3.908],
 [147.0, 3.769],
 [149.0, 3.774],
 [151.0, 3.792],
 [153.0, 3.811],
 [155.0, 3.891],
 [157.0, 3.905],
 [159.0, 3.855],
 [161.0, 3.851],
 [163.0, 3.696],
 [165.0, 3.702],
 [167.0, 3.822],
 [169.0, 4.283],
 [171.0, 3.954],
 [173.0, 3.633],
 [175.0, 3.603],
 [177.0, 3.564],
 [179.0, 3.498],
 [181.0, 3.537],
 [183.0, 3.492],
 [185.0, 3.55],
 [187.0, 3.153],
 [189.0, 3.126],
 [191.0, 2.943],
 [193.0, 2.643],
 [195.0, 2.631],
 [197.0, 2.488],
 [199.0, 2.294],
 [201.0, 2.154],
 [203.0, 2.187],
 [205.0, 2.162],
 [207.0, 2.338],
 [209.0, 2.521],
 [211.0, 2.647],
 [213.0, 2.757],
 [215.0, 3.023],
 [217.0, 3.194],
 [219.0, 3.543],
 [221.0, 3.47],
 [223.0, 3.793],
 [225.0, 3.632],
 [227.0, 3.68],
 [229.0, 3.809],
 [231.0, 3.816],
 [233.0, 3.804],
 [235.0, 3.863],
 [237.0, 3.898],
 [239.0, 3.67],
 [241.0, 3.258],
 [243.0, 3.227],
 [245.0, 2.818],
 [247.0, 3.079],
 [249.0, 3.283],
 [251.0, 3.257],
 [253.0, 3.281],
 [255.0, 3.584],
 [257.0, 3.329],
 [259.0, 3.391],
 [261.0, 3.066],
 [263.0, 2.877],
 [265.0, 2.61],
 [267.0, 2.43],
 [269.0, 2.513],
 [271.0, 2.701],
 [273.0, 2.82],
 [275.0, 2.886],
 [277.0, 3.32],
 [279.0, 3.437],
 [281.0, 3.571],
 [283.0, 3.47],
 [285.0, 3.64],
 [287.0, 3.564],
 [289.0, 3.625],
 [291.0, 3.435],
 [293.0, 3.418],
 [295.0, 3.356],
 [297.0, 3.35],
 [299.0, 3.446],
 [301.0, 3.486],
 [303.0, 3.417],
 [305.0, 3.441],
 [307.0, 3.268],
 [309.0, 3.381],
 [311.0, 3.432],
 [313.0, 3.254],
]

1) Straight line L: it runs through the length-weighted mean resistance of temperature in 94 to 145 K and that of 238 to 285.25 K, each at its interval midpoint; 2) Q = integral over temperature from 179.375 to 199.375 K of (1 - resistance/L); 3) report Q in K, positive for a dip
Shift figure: 2.1 K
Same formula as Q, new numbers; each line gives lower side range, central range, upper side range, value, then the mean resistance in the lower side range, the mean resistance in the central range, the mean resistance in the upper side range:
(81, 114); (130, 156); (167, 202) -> -4.4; 3.59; 3.98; 3.23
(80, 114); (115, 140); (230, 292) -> -2.6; 3.6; 3.91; 3.27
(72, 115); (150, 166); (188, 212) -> -4.5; 3.69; 3.81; 2.51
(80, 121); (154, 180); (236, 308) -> -2.7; 3.55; 3.79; 3.26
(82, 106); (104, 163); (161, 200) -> 0.7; 3.98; 3.64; 3.36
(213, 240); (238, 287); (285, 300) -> 5.2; 3.6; 3.16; 3.47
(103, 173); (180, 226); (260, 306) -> 7.1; 3.66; 2.93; 3.21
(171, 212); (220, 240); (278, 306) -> -3.8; 2.93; 3.74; 3.48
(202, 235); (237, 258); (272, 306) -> -0.3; 3.17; 3.31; 3.39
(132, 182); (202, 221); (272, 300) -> 4.7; 3.86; 2.75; 3.38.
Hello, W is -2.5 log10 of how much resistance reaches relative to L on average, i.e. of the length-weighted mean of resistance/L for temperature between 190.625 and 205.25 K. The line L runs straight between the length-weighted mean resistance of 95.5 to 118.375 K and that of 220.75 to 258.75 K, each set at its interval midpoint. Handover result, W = 0.350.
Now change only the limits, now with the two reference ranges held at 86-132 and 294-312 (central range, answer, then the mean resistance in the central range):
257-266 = 0.138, 3.02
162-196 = 0.015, 3.46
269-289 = 0.055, 3.25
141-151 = -0.102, 3.88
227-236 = -0.104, 3.81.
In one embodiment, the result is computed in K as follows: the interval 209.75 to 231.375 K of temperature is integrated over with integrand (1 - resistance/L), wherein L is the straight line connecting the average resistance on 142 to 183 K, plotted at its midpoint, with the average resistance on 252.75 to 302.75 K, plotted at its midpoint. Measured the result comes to 0.8 K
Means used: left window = 3.79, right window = 3.23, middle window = 3.37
